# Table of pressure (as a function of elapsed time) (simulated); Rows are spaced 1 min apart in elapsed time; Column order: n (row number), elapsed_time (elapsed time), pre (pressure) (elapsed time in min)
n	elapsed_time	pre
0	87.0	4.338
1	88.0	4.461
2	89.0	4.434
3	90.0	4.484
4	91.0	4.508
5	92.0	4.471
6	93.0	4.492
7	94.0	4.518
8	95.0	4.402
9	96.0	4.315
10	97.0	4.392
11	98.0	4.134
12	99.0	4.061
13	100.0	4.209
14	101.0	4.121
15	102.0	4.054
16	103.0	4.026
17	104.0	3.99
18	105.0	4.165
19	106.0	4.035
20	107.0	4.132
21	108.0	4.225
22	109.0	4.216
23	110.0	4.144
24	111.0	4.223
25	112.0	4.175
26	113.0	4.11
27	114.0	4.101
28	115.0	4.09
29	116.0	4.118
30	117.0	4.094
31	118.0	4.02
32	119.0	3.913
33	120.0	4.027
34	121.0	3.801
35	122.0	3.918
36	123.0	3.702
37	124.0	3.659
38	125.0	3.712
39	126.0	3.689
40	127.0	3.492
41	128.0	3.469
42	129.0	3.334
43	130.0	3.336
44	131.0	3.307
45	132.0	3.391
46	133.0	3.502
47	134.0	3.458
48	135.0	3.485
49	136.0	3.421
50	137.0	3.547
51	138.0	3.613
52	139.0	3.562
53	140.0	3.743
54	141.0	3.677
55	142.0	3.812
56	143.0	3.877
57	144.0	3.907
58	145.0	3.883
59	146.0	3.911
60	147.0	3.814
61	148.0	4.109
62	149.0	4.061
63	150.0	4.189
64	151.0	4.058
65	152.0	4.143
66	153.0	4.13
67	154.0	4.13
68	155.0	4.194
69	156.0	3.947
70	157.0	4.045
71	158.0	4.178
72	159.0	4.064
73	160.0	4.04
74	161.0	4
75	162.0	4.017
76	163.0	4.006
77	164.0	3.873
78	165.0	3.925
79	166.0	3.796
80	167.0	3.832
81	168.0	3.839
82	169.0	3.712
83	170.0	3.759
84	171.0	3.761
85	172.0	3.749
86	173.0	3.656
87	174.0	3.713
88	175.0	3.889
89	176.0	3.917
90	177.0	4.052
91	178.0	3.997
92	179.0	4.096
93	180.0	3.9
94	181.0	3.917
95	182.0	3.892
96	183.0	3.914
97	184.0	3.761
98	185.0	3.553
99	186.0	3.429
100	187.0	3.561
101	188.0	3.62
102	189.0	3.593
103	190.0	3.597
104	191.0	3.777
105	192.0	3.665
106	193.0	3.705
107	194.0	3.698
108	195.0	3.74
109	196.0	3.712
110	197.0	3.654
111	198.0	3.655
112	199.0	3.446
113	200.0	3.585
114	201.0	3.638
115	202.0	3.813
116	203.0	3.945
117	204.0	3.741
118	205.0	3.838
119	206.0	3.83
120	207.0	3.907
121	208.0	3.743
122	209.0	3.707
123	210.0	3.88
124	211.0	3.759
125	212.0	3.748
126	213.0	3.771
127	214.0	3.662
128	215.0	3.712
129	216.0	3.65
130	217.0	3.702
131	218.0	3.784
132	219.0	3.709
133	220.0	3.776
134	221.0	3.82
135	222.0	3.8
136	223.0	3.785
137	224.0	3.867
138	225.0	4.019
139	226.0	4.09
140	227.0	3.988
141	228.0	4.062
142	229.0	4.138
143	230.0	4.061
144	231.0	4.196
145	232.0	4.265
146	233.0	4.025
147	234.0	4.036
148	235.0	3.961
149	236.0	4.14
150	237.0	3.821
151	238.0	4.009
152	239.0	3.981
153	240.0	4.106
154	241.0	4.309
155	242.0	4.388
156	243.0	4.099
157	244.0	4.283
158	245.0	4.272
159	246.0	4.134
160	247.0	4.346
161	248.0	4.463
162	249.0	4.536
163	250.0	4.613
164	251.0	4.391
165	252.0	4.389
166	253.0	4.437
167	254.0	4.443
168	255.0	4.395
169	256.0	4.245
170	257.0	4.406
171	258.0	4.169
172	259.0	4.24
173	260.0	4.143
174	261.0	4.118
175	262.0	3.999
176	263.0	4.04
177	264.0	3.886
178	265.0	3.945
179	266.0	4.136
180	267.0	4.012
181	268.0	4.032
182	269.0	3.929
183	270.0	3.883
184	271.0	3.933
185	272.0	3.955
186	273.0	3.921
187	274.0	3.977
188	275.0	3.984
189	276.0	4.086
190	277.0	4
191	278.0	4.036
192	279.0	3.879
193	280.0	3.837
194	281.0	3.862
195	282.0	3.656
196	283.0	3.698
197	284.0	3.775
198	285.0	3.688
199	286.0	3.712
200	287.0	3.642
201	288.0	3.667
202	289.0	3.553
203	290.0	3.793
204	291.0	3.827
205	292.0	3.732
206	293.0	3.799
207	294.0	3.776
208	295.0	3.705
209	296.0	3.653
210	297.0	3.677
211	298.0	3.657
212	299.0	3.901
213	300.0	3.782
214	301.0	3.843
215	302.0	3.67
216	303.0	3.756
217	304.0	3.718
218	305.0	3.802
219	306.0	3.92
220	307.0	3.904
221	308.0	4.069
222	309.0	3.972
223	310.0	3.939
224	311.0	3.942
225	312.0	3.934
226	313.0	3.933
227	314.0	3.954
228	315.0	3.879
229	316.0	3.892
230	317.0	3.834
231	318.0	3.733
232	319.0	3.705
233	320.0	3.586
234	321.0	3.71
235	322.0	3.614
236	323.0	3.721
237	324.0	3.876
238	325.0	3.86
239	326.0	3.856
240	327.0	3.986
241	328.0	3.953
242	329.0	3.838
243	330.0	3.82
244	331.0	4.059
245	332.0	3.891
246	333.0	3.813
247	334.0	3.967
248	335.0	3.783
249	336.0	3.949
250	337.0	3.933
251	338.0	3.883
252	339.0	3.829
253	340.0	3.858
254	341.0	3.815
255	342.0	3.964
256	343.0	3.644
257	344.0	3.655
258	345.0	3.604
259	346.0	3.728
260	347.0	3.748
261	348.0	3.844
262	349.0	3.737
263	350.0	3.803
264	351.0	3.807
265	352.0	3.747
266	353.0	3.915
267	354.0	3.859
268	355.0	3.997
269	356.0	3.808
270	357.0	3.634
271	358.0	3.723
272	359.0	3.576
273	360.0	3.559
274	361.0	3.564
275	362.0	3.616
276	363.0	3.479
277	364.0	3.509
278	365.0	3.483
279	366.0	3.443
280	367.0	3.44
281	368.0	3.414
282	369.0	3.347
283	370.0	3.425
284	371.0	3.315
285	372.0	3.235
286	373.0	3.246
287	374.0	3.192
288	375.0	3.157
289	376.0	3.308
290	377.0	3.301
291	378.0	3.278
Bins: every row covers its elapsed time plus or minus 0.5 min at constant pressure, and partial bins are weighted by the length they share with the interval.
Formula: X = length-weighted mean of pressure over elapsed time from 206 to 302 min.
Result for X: 3.97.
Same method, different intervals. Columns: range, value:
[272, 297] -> 3.8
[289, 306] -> 3.75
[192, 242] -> 3.86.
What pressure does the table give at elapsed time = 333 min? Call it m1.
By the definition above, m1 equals 3.813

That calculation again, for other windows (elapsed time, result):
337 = 3.933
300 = 3.782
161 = 4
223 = 3.785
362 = 3.616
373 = 3.246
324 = 3.876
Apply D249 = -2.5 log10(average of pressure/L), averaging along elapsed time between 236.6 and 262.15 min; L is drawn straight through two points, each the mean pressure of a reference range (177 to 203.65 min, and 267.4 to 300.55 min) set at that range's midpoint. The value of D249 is -0.13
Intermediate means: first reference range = 3.73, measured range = 4.26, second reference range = 3.82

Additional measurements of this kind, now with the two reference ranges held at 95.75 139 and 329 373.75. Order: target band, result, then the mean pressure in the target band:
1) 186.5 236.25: 0.00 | 3.81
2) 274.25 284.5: -0.04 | 3.88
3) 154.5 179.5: -0.02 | 3.92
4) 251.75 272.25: -0.10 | 4.13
